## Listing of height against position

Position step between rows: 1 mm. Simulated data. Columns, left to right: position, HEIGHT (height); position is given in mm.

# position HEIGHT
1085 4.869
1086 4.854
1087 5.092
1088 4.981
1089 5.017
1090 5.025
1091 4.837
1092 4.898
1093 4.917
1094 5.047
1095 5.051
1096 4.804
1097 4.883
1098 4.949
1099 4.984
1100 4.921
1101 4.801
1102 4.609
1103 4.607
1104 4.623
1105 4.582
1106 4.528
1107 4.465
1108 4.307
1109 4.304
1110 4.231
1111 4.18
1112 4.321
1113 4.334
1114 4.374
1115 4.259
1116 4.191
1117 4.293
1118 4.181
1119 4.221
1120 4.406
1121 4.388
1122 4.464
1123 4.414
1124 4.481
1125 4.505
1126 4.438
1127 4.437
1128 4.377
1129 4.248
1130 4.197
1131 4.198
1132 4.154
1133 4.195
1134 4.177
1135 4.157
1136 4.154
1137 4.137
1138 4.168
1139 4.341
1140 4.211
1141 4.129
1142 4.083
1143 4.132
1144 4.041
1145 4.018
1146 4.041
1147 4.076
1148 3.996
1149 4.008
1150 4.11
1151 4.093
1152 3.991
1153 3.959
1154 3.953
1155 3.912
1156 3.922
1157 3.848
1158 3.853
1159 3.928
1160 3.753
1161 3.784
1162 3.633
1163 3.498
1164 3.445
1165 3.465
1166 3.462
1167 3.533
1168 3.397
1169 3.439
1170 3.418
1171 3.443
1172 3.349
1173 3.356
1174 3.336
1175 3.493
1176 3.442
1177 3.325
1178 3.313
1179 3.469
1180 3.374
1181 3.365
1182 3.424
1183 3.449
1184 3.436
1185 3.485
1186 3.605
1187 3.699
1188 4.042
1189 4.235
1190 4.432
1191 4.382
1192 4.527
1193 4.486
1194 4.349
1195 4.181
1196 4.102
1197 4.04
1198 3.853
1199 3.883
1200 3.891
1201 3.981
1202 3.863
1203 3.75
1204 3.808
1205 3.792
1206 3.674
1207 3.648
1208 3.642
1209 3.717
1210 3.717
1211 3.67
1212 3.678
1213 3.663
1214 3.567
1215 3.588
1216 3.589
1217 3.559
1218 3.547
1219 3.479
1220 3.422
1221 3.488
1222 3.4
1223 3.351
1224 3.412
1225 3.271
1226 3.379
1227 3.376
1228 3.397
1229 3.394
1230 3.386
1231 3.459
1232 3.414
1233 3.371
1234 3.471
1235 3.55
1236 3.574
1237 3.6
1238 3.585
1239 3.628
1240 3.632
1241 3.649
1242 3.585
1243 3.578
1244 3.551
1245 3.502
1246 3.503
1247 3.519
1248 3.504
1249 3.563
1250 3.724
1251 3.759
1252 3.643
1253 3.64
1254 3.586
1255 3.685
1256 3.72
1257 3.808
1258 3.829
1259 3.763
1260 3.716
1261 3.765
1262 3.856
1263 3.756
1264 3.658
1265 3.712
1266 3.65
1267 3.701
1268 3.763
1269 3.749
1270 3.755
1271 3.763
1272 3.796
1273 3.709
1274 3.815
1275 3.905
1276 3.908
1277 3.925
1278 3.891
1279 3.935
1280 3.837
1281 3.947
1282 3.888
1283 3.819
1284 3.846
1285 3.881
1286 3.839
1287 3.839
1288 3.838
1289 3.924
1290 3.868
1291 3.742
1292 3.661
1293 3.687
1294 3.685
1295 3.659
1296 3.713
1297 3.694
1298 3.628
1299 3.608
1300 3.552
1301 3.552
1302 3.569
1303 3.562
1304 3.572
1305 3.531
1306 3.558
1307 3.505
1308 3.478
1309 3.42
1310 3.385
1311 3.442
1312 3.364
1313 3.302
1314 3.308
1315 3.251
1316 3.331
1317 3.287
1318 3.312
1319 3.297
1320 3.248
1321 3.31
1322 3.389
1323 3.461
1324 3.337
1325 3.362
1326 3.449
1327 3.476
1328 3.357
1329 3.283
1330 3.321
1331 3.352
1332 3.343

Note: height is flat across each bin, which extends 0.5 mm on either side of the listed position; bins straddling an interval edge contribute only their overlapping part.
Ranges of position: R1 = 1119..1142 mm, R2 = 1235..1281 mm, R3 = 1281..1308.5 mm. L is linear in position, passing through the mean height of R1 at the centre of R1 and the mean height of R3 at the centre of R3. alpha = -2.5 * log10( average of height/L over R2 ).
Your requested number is 0.03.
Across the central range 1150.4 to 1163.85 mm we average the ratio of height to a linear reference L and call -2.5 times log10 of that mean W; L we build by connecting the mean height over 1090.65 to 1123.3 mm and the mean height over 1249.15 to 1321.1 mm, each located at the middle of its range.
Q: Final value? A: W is 0.12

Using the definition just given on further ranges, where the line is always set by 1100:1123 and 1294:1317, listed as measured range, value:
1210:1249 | 0.10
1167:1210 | 0.09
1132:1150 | 0.04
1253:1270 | -0.01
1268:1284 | -0.06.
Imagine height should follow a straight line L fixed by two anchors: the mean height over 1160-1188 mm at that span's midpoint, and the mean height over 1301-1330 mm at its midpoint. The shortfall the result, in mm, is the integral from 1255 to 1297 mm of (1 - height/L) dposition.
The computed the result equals -4.5 mm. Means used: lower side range 3.48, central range 3.79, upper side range 3.4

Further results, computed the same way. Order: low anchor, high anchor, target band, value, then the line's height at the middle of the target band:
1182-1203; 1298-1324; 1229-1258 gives 1.2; 3.74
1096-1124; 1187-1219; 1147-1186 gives 4.7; 4.12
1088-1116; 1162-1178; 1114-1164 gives -1.7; 3.99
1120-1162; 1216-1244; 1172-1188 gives 1.6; 3.85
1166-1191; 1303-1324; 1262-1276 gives -1.3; 3.44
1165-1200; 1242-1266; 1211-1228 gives 0.9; 3.69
